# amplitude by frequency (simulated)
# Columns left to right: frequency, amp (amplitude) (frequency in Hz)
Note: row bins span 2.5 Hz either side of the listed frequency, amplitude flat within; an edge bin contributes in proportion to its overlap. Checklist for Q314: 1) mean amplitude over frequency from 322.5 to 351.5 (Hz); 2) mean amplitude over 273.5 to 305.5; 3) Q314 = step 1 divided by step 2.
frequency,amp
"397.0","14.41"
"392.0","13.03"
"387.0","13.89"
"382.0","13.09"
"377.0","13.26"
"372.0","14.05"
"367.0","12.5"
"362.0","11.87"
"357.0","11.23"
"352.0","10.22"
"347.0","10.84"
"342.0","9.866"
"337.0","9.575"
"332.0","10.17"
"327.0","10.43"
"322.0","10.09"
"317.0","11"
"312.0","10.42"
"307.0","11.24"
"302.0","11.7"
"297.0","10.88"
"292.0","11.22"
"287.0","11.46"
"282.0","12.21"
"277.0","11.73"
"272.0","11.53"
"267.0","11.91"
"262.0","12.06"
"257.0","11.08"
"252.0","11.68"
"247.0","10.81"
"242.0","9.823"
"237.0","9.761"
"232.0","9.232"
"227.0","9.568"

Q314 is 0.88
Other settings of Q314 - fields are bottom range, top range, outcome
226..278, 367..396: 1.24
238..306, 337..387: 1.05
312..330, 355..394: 1.23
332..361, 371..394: 1.29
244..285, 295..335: 0.92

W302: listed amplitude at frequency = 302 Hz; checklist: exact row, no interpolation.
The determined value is 11.7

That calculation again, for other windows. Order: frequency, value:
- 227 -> 9.568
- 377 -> 13.26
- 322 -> 10.09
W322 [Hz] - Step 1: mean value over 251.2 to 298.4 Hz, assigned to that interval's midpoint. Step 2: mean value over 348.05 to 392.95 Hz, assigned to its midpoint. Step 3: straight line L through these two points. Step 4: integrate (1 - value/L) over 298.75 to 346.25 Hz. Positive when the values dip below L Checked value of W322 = 6.0 Hz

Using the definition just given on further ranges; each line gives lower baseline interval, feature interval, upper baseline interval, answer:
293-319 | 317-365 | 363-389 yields 6.45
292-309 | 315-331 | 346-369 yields 1.18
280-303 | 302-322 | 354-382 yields 1.48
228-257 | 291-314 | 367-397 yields 1.09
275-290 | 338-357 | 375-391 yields 3.63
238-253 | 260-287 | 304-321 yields -2.92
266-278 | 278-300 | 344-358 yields 0.03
